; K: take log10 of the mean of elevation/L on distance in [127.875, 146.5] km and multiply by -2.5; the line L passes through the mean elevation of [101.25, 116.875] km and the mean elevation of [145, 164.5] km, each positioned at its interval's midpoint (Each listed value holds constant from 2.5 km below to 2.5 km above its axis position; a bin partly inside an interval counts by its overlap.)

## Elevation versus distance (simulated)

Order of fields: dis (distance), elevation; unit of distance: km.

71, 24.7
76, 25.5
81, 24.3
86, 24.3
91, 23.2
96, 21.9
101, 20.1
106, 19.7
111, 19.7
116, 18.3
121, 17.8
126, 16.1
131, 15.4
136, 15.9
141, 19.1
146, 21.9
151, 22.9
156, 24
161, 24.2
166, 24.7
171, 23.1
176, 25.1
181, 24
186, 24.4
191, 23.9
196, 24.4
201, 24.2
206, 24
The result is 0.24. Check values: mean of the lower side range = 19.5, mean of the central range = 17.6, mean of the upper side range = 23.4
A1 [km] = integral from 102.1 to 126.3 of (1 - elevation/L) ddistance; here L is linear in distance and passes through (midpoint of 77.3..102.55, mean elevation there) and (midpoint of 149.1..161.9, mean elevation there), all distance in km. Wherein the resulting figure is 4.8 km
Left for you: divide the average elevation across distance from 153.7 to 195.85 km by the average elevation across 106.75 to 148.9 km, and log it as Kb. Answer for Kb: 1.33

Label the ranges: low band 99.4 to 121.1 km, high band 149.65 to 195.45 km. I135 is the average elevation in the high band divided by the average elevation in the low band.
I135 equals 1.3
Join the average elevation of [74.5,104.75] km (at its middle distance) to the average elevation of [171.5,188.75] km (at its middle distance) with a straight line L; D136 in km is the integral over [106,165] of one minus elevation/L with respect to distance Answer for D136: 9.9 km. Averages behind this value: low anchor 23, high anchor 24.3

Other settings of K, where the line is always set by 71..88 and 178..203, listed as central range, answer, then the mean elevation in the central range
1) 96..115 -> 0.23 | 20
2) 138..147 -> 0.22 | 20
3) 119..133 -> 0.43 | 16.4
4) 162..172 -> 0.01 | 24.1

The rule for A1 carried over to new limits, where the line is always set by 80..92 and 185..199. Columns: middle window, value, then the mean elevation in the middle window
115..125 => 2.63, 17.7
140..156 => 1.45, 21.9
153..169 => -0.05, 24.2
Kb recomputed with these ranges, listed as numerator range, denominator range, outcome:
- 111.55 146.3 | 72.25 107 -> 0.77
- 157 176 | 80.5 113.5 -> 1.11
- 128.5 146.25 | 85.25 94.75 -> 0.75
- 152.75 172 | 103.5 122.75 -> 1.27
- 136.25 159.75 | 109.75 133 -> 1.24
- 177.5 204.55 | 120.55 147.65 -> 1.38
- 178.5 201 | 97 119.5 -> 1.24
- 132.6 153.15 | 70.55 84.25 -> 0.79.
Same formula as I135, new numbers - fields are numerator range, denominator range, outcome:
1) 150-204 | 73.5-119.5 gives 1.11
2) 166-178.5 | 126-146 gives 1.40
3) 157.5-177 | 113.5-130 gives 1.41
